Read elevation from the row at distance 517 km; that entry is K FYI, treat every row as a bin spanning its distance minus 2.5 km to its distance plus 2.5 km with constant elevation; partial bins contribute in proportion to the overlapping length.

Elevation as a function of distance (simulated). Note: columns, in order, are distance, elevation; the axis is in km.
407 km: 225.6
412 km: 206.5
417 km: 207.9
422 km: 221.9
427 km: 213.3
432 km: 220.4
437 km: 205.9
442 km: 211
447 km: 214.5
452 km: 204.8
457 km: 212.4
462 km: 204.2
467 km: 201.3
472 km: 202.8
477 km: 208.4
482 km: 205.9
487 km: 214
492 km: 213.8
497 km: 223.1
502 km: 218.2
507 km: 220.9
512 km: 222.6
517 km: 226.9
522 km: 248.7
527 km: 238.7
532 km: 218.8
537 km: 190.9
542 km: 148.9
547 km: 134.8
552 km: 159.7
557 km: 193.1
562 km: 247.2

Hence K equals 226.9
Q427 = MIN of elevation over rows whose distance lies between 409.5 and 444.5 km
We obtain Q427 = 205.9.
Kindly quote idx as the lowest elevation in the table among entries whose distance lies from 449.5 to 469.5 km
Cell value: 201.3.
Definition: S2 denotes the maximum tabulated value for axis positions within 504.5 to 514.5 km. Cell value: 222.6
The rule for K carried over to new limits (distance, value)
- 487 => 214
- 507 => 220.9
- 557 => 193.1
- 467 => 201.3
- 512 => 222.6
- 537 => 190.9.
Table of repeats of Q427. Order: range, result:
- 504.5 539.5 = 190.9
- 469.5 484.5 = 202.8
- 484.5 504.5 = 213.8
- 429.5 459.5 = 204.8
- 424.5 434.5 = 213.3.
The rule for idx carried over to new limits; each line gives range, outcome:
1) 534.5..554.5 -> 134.8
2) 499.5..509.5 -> 218.2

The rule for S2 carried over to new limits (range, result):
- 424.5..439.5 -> 220.4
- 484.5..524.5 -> 248.7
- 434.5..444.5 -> 211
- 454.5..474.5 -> 212.4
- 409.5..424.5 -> 221.9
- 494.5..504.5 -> 223.1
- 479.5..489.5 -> 214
